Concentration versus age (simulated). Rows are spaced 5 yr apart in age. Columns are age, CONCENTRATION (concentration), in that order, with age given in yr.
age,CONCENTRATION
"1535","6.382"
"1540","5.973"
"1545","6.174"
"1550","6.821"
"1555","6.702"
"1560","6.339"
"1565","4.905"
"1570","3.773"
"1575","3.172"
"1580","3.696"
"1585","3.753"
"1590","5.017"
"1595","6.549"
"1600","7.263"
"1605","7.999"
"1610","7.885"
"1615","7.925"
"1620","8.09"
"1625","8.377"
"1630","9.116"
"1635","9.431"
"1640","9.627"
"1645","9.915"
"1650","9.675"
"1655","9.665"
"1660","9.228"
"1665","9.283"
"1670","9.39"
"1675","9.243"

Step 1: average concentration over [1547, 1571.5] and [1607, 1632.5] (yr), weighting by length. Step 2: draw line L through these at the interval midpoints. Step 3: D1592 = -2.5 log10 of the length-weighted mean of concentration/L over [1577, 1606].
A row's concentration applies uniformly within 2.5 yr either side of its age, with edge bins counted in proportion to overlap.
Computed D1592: 0.28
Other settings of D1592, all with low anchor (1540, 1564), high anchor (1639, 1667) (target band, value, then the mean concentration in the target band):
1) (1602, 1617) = 0.04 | 7.91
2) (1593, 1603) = 0.12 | 6.98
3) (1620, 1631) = 0.02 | 8.55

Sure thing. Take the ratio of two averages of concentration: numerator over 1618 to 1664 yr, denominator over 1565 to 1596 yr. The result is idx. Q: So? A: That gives 2.2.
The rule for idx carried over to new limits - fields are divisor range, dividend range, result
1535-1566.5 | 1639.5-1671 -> 1.54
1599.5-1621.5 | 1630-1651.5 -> 1.22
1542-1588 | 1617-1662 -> 1.83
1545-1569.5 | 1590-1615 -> 1.21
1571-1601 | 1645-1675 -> 2.00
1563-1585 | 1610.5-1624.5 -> 2.09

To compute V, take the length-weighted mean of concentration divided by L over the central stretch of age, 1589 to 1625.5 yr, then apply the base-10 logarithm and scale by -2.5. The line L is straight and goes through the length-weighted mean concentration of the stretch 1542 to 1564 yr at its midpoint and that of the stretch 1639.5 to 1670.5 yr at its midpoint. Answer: 0.09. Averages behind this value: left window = 6.39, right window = 9.54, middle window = 7.43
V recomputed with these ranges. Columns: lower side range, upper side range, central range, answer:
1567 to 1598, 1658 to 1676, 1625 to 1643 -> -0.25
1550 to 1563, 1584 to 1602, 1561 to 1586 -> 0.47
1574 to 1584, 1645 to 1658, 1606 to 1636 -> -0.19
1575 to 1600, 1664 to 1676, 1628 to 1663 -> -0.20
